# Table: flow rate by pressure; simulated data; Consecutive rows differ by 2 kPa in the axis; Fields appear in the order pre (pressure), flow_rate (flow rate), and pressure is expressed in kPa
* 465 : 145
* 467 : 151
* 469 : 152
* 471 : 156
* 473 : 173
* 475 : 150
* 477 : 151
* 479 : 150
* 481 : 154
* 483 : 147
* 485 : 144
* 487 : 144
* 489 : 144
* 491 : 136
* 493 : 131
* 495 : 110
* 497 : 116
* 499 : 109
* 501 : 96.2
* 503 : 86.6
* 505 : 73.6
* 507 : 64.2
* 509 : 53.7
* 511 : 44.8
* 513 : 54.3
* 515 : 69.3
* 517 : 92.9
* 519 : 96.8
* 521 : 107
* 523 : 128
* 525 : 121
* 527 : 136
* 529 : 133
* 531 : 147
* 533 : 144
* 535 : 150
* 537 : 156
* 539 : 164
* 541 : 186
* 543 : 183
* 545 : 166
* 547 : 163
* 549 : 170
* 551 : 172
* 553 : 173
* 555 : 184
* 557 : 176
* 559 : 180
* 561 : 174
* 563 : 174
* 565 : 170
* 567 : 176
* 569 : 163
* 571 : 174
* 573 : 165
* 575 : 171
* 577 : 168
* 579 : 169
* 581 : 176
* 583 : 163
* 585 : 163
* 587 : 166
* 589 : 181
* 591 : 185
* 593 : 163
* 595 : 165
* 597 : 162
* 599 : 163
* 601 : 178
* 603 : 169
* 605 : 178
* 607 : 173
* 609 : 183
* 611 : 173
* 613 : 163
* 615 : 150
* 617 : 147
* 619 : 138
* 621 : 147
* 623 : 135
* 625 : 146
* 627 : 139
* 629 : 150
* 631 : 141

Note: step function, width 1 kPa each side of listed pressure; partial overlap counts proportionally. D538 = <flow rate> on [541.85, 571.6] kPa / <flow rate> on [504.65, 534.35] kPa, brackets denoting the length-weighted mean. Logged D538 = 1.8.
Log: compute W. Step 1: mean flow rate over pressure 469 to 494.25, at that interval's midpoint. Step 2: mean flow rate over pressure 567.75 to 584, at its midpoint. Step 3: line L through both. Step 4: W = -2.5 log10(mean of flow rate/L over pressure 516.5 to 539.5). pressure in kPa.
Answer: 0.203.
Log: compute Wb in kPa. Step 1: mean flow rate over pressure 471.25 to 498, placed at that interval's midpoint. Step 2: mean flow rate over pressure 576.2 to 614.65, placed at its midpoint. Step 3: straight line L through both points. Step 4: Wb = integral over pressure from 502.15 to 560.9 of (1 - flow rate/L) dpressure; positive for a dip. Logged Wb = 9.3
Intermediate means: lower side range 143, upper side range 170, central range 131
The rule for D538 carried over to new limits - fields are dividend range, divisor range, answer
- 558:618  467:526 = 1.46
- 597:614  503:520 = 2.46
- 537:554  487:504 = 1.45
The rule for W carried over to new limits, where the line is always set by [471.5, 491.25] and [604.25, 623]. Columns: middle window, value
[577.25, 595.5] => -0.083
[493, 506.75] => 0.460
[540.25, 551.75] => -0.122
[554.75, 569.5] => -0.123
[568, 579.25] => -0.077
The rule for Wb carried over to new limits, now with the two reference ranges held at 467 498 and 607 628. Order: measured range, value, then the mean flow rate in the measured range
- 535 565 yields -4.7 kPa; 172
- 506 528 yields 8.8 kPa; 88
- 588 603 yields -1.9 kPa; 171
